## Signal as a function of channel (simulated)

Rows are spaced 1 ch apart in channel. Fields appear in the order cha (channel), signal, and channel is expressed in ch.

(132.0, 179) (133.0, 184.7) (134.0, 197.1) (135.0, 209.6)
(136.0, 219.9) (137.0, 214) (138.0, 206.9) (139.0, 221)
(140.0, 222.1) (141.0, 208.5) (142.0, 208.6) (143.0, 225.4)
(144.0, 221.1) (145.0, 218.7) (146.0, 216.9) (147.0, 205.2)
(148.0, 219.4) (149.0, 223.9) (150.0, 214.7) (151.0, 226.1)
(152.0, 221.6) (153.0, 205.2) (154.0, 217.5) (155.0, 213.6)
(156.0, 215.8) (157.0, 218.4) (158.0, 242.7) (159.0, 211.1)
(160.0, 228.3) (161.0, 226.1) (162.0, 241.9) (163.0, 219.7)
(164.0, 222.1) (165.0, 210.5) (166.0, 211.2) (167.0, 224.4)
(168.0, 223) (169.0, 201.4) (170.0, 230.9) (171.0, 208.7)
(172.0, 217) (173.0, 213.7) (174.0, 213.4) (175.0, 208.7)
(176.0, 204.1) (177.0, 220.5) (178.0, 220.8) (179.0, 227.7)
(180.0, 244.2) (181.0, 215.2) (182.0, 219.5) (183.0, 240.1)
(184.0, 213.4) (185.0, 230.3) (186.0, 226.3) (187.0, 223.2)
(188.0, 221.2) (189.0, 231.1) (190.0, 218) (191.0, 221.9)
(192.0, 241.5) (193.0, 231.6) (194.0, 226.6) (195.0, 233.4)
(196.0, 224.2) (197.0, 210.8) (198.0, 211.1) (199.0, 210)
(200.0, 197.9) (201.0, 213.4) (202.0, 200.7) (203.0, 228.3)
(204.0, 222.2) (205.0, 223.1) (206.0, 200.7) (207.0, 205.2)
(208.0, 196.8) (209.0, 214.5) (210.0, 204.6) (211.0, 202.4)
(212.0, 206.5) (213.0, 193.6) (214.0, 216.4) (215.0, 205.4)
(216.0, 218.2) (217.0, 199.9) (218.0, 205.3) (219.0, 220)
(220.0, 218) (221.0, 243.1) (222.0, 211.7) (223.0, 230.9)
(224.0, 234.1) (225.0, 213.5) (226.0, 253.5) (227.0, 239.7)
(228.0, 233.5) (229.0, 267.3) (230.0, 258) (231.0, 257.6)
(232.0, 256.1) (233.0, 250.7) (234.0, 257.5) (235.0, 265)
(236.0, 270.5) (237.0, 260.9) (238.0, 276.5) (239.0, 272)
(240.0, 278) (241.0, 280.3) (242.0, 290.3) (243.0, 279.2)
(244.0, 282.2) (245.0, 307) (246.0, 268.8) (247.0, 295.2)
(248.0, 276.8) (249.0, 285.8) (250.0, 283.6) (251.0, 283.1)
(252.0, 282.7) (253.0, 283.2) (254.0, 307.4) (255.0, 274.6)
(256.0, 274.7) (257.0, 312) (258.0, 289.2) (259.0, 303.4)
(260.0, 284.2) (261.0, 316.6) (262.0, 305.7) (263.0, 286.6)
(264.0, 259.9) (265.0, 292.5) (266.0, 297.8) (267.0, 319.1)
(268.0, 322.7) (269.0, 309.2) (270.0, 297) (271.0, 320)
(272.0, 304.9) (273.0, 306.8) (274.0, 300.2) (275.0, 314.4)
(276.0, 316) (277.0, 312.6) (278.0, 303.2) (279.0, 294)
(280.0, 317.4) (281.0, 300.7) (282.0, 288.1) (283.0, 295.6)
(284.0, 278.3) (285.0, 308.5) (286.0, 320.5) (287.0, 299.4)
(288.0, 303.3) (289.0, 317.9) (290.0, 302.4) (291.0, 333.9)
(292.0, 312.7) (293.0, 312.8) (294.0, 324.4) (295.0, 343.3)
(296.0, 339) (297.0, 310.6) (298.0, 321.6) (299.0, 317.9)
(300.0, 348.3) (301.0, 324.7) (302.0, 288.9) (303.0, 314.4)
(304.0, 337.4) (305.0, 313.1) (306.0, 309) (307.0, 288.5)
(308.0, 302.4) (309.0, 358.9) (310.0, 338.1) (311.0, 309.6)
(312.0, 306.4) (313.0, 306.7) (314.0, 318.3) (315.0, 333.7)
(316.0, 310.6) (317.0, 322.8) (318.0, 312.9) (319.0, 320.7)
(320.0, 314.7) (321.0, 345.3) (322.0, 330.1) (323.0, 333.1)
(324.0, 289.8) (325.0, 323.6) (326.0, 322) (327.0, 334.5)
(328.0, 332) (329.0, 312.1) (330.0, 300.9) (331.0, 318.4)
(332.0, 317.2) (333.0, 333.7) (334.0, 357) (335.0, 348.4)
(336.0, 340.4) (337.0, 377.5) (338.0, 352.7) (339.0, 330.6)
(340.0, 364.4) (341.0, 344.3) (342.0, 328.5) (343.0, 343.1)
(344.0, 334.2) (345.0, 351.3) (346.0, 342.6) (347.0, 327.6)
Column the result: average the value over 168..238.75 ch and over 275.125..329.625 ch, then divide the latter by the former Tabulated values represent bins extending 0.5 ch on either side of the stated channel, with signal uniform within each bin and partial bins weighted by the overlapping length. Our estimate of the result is 1.41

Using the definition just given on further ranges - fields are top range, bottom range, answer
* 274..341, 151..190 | 1.45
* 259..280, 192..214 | 1.42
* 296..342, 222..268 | 1.18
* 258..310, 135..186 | 1.41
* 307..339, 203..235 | 1.45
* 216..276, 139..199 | 1.24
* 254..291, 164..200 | 1.37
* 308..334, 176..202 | 1.45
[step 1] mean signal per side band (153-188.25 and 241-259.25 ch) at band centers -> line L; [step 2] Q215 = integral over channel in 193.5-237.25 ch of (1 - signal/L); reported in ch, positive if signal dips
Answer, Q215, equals 5.6 ch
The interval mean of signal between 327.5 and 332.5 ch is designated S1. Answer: 316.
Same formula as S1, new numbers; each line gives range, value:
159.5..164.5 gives 228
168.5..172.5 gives 214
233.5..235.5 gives 261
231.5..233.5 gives 253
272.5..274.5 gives 304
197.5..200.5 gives 206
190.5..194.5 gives 230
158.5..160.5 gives 220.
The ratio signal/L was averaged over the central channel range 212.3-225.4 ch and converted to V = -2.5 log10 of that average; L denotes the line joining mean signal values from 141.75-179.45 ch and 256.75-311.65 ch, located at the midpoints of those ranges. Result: 0.21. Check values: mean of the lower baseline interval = 218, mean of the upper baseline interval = 310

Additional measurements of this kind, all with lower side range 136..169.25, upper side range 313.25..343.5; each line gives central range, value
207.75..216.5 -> 0.23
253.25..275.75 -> -0.04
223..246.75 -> 0.03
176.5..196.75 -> 0.06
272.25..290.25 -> -0.02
